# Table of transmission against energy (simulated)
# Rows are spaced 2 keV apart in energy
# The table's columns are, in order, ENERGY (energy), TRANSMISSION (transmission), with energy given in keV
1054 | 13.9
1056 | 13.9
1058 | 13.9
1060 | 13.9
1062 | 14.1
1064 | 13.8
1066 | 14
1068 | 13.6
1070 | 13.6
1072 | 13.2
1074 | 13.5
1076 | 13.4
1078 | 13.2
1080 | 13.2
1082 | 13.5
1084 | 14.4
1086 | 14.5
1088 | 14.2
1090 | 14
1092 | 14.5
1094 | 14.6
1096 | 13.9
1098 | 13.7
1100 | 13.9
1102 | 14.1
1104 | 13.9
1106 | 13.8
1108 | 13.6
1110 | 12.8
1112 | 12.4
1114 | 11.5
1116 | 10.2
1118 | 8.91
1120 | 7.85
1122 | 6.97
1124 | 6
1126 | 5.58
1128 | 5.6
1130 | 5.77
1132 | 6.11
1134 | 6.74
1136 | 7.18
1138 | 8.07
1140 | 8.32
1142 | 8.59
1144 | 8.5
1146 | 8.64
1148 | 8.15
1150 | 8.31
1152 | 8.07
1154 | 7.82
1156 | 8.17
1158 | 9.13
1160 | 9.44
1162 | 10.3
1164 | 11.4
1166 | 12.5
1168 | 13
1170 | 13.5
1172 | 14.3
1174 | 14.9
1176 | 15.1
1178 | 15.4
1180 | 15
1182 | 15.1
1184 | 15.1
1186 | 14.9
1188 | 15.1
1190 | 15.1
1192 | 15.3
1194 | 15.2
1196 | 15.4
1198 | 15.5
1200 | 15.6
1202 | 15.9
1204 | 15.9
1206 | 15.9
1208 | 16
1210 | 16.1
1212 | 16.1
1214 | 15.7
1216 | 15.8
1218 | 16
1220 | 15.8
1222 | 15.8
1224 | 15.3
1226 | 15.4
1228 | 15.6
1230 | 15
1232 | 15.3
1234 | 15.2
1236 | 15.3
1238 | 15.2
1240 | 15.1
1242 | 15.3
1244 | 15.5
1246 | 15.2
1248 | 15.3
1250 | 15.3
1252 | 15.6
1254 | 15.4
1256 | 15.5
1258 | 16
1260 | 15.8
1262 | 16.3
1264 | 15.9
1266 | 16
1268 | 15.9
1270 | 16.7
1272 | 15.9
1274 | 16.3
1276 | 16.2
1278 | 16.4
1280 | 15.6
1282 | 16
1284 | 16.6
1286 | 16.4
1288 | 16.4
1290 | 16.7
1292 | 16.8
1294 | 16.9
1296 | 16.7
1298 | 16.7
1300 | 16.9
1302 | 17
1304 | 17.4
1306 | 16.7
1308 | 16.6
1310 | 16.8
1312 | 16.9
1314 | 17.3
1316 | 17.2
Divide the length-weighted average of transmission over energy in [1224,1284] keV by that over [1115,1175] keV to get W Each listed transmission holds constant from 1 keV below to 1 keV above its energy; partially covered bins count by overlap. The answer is 1.75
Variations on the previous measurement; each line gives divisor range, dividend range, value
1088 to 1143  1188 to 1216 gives 1.51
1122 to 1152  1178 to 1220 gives 2.14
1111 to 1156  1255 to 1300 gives 2.04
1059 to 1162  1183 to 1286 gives 1.42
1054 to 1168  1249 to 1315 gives 1.46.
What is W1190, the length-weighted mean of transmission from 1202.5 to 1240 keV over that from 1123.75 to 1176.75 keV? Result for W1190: 1.69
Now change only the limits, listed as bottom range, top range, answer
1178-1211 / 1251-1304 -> 1.05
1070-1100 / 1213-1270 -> 1.13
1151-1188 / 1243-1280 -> 1.27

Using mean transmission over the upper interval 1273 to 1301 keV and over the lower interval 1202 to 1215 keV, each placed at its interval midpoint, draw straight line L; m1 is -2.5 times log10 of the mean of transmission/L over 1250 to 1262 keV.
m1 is 0.039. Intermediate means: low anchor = 15.9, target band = 15.7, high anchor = 16.5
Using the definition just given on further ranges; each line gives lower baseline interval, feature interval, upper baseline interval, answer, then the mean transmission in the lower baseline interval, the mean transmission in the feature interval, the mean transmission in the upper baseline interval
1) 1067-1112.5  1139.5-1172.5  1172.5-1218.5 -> 0.446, 13.7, 9.85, 15.5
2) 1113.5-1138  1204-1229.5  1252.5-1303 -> -0.240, 7.31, 15.8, 16.3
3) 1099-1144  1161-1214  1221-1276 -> -0.168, 9.43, 14.8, 15.6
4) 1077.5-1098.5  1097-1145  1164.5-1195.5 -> 0.426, 14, 9.59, 14.6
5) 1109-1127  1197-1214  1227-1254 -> -0.172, 9.13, 15.9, 15.3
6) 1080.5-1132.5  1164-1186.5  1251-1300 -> -0.070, 11.5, 14.3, 16.2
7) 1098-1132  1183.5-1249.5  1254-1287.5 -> -0.111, 10.2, 15.5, 16.1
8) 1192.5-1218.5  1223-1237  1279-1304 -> 0.049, 15.8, 15.3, 16.6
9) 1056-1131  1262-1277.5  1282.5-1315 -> 0.000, 12.3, 16.1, 16.8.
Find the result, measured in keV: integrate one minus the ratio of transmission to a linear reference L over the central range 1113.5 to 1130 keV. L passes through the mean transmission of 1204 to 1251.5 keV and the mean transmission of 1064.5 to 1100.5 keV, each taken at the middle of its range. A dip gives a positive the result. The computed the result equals 7.7 keV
